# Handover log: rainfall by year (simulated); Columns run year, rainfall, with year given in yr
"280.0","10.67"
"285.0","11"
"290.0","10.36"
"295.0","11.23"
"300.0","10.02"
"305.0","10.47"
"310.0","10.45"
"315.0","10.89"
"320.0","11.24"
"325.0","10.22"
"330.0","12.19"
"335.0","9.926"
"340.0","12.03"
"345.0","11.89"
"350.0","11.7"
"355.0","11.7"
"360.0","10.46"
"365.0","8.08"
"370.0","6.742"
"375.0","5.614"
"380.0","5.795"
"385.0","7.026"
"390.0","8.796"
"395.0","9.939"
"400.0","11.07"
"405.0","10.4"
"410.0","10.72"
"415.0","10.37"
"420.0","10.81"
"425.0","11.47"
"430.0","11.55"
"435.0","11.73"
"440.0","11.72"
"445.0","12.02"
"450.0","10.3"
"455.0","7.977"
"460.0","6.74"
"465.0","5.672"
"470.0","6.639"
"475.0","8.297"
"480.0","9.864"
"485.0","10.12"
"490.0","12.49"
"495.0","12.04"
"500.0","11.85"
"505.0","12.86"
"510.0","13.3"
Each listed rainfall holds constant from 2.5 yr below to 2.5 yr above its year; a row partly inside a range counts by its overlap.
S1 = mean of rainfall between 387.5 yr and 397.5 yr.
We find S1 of 9.37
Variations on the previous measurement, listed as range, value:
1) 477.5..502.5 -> 11.3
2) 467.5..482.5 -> 8.27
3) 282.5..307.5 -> 10.6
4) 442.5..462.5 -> 9.26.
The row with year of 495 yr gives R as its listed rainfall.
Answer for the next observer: 12.04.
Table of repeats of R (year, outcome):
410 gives 10.72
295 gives 11.23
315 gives 10.89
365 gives 8.08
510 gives 13.3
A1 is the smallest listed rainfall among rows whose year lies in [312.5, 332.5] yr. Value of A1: 10.22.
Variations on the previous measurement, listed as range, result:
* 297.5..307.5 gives 10.02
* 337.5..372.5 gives 6.742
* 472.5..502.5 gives 8.297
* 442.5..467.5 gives 5.672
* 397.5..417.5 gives 10.37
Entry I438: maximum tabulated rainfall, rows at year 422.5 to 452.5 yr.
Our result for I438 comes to 12.02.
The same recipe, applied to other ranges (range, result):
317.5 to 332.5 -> 12.19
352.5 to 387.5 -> 11.7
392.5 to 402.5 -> 11.07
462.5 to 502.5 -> 12.49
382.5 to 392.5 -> 8.796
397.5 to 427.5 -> 11.47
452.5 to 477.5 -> 8.297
